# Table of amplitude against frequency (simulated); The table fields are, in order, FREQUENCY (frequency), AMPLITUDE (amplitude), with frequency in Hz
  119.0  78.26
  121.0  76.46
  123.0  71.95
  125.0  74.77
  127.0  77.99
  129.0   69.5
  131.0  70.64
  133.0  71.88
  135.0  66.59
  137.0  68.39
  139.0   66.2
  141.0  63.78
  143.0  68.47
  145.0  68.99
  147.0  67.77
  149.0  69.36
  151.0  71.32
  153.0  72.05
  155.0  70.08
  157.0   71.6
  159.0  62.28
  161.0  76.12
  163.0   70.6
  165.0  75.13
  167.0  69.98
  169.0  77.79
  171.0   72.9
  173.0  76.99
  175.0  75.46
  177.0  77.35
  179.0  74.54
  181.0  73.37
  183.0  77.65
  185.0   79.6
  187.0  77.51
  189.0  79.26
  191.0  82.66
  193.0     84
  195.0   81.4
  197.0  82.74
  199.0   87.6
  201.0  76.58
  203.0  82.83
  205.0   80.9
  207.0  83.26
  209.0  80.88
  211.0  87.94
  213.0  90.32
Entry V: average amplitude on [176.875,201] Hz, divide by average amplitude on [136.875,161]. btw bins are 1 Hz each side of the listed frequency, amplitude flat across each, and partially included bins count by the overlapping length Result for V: 1.16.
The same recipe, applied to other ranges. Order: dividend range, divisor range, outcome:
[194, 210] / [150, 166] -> 1.15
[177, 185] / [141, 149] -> 1.12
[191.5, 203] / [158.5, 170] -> 1.14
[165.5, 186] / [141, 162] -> 1.09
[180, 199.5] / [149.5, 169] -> 1.13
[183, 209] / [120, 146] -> 1.16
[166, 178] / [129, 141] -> 1.10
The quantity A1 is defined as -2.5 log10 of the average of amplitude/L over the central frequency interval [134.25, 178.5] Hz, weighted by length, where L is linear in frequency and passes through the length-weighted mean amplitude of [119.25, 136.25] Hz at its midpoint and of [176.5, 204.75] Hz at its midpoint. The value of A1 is 0.07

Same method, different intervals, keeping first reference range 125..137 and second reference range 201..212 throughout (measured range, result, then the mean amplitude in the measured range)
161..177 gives 0.04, 74.4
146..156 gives 0.06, 70.1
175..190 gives 0.03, 76.9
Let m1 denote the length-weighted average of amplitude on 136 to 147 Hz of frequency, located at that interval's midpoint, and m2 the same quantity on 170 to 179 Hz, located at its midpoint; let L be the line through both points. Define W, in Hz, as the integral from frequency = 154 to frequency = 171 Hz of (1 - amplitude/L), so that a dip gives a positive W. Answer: 0.2 Hz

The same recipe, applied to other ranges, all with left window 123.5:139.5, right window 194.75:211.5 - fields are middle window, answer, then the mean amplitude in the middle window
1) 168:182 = 0.5 Hz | 75.5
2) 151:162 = 0.7 Hz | 70.5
